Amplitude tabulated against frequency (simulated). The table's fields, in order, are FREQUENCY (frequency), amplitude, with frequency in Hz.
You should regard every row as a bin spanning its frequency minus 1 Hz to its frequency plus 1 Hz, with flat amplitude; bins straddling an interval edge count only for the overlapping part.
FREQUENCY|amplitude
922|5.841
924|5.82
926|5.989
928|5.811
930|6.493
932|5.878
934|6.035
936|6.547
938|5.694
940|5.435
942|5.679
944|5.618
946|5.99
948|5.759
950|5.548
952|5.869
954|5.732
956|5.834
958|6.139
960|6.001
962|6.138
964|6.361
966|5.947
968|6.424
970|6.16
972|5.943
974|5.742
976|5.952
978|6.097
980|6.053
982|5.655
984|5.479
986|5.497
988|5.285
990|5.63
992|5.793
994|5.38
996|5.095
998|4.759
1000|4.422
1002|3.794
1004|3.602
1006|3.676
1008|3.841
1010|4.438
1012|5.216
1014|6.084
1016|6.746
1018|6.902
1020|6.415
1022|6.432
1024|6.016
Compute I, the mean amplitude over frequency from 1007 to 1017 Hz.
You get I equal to 5.27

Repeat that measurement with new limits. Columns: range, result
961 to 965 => 6.25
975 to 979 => 6.02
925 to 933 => 6.04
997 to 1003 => 4.33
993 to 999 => 5.08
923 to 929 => 5.87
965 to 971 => 6.18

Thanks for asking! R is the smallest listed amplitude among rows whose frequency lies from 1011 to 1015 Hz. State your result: 5.216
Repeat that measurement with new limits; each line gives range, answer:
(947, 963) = 5.548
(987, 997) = 5.095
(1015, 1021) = 6.415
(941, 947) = 5.618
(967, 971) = 6.16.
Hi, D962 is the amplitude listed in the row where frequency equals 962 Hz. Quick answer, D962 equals 6.138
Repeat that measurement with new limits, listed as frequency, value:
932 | 5.878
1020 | 6.415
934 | 6.035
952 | 5.869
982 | 5.655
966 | 5.947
